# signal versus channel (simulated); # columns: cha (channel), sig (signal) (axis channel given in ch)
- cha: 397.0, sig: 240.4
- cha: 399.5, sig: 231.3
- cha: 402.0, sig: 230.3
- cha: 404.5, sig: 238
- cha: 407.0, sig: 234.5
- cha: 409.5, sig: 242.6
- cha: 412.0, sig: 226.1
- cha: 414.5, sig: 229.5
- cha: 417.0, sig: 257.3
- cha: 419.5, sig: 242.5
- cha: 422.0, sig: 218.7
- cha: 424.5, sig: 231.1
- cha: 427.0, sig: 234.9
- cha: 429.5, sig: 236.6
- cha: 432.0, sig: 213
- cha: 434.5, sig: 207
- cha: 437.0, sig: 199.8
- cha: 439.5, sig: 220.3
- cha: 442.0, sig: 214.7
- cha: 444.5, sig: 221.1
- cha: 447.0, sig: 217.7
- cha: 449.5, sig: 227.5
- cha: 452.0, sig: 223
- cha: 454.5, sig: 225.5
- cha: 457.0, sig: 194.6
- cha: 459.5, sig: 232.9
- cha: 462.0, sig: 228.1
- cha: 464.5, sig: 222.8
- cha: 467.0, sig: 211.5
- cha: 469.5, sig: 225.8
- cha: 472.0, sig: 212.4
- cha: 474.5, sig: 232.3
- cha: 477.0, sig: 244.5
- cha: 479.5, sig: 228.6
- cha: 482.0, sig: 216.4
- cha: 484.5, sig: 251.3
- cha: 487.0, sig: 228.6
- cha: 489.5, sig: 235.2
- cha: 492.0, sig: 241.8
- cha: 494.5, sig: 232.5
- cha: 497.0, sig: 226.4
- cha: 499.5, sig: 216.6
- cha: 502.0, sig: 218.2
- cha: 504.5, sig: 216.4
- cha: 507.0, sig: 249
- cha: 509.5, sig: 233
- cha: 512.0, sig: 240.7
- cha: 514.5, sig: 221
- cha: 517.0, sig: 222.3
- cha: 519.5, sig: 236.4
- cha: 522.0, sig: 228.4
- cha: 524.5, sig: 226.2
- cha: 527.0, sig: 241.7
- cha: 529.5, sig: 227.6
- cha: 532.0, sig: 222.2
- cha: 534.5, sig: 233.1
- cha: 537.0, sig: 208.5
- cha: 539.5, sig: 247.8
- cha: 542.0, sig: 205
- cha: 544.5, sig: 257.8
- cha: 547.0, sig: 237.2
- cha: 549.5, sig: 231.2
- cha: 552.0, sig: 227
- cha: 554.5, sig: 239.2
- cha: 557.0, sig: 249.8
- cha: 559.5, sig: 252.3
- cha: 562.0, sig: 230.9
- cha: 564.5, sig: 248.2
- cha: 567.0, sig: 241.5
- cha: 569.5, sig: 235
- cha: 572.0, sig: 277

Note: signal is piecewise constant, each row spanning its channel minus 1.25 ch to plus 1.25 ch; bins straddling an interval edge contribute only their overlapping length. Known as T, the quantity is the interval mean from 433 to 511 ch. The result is 224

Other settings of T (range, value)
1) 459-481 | 226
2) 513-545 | 228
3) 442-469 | 220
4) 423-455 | 221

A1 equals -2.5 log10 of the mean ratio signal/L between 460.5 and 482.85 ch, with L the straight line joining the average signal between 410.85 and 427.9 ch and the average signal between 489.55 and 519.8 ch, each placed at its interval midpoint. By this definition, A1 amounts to 0.03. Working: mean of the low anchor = 234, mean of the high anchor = 230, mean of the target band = 225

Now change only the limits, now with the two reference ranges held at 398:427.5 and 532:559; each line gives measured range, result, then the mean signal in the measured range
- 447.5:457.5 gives 0.07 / 219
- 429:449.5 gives 0.09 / 216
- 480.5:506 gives 0.03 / 229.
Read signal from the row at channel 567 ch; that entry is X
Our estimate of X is 241.5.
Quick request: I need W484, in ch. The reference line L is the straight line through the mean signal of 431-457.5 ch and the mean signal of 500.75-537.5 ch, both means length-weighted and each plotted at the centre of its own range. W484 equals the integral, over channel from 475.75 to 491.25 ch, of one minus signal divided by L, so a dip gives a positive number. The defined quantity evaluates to -0.8 ch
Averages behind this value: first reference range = 216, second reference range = 229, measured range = 234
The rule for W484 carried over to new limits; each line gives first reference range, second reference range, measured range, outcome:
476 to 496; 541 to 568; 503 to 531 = 0.6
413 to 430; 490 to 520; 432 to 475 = 2.8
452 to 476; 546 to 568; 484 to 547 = 0.2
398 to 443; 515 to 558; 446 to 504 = 1.0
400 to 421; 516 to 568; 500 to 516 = 0.4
